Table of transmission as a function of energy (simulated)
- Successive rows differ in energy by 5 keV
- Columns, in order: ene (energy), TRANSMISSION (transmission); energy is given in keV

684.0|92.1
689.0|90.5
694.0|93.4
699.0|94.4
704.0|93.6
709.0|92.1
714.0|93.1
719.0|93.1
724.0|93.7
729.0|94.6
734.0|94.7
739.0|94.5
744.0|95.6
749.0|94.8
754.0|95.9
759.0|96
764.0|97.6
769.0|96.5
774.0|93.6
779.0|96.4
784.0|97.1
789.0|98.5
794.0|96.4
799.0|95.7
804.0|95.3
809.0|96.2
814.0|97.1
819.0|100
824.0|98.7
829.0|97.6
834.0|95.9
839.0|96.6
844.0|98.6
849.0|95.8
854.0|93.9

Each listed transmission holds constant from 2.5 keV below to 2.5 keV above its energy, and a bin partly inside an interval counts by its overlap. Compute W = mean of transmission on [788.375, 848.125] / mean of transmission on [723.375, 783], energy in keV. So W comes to 1.0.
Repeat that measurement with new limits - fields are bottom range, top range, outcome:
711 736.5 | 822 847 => 1.04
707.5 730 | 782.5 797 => 1.04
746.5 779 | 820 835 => 1.02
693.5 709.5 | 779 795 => 1.04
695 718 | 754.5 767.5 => 1.04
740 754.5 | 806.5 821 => 1.03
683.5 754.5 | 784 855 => 1.03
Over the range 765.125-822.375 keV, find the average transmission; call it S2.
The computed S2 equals 96.7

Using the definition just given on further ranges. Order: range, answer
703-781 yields 94.7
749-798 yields 96.3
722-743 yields 94.5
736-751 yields 95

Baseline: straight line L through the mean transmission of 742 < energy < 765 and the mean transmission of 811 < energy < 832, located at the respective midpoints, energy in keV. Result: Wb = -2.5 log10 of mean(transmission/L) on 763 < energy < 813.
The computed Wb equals 0.01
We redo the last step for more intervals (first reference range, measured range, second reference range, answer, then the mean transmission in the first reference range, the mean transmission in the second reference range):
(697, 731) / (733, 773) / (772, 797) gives -0.01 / 93.5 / 96.4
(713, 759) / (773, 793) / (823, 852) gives -0.01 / 94.6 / 97.1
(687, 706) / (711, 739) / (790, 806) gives 0.00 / 93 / 96.1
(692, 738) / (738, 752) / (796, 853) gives -0.01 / 93.7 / 97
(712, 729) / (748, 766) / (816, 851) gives -0.01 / 93.5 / 97.6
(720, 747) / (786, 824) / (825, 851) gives -0.01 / 94.5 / 97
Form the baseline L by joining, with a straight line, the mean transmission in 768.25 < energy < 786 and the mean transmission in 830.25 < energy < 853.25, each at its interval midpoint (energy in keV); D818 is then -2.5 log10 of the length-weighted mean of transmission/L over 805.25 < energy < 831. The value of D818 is -0.02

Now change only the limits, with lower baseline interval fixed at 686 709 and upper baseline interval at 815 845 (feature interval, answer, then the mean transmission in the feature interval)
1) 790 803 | 0.004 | 96.2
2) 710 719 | 0.007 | 92.9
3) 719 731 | 0.000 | 93.9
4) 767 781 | 0.003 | 95.4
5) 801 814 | 0.011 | 96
